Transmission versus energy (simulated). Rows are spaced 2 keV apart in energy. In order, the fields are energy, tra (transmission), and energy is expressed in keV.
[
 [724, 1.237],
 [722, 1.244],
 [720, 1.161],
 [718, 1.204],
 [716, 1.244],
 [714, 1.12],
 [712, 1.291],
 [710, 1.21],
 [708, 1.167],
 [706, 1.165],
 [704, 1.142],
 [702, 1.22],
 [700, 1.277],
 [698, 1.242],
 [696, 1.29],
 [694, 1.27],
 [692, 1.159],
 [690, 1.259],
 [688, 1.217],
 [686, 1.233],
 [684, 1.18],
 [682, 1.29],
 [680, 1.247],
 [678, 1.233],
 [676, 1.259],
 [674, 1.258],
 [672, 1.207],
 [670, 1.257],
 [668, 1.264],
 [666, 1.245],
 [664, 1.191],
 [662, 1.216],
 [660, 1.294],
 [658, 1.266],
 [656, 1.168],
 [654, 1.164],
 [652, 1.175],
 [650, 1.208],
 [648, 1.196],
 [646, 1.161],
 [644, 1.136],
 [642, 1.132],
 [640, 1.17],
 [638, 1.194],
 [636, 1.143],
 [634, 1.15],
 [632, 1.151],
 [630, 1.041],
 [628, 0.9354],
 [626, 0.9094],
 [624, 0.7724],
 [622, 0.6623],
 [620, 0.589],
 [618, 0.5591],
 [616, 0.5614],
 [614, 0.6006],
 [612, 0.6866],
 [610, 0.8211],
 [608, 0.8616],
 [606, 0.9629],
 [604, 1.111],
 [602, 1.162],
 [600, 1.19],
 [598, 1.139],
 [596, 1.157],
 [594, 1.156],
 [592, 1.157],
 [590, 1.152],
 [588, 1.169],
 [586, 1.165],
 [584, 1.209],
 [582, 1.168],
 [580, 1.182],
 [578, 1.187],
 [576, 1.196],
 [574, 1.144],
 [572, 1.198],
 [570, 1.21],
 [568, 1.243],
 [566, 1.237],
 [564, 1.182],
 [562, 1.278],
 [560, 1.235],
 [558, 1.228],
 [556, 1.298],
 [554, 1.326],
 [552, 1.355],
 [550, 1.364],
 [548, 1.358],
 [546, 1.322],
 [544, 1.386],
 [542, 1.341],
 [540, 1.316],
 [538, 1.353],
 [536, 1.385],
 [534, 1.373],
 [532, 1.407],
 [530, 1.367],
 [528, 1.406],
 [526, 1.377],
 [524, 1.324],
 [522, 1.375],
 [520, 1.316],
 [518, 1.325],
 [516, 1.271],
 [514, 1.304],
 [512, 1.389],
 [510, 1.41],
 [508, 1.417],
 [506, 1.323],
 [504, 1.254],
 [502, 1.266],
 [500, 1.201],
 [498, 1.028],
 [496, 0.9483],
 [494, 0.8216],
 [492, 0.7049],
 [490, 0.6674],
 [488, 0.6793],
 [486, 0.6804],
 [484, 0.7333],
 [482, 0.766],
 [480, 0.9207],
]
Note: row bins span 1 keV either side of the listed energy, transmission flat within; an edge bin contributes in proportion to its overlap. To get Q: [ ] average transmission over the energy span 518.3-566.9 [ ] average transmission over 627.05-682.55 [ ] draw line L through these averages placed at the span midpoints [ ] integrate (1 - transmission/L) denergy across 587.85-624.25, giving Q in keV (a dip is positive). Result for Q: 9.8 keV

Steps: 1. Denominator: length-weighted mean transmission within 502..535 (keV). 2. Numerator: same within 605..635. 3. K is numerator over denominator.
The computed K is 0.61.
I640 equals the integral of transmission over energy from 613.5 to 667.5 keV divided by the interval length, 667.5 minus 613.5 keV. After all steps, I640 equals 1.04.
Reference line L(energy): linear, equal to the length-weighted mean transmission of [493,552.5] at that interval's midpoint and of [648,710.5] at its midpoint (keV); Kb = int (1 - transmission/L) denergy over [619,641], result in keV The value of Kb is 4.8 keV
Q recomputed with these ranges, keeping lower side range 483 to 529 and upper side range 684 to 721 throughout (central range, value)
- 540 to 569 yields -3.5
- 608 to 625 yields 7.4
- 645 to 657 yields 0.2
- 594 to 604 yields 0.2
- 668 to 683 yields -0.6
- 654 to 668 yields -0.3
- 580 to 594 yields 0.0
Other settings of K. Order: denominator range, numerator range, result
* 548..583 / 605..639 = 0.69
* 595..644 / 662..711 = 1.30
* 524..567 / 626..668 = 0.88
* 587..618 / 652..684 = 1.26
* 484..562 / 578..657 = 0.84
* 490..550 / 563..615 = 0.87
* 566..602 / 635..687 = 1.03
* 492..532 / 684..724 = 0.97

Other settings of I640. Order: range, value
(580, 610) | 1.12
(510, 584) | 1.3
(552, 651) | 1.08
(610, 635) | 0.802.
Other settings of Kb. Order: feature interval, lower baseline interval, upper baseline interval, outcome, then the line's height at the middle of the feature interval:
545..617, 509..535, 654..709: 9.5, 1.31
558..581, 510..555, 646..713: 1.9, 1.32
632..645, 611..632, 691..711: -4.7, 0.851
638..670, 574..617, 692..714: -1.6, 1.14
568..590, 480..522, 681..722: -1.0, 1.13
